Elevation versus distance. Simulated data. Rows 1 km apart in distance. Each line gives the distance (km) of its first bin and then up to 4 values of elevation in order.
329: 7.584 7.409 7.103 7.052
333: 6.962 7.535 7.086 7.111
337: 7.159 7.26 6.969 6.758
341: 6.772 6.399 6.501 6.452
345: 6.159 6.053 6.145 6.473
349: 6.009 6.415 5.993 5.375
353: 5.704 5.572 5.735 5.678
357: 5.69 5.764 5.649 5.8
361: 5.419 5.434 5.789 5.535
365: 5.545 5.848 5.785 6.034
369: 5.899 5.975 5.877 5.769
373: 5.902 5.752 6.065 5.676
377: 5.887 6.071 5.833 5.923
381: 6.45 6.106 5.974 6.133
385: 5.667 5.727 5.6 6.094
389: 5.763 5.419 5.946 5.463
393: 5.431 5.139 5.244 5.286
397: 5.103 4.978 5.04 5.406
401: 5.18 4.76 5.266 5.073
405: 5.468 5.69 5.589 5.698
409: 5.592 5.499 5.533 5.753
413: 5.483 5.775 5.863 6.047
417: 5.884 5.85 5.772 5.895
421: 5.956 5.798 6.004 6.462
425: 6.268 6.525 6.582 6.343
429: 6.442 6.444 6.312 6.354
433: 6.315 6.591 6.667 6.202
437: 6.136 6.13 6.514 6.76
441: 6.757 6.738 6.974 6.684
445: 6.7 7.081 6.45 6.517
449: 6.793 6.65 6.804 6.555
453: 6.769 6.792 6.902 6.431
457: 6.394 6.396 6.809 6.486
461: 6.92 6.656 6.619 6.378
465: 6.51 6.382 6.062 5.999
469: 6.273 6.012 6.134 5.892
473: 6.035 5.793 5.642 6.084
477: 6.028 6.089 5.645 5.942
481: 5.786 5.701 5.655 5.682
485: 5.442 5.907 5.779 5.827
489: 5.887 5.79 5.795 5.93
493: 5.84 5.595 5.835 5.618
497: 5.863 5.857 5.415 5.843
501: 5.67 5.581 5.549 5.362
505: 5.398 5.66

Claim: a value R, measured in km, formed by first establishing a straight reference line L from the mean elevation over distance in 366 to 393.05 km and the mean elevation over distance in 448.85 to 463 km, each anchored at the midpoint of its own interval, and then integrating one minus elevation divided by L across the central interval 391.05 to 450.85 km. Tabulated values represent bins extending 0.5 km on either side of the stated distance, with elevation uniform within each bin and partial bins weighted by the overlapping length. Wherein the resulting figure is 3.1 km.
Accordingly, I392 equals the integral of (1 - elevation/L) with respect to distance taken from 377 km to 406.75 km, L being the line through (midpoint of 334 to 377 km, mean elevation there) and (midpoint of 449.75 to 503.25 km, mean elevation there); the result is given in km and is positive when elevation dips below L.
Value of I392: 2.5 km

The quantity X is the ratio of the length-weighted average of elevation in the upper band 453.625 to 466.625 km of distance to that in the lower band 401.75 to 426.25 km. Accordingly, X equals 1.15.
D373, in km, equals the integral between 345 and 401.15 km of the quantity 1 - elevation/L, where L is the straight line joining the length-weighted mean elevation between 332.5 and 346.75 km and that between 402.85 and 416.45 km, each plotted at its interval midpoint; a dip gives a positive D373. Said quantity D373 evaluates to 4.3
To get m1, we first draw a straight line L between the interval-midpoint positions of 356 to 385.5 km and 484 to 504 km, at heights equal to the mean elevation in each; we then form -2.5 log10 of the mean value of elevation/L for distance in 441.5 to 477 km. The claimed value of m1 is -0.12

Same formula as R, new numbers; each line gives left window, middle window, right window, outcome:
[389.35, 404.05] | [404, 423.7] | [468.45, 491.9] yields -1.3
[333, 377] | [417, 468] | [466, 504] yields -4.7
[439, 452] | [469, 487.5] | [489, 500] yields 0.7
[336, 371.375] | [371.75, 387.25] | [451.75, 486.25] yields 0.4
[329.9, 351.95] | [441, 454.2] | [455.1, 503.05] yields -1.2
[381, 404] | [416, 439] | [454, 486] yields -1.7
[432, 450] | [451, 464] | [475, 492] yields -0.7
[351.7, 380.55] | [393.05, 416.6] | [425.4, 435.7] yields 2.9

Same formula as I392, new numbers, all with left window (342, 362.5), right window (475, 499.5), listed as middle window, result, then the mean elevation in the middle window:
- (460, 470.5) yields -1.0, 6.39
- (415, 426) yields -0.3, 6.01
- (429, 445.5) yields -1.9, 6.52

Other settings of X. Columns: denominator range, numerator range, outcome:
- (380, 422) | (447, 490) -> 1.11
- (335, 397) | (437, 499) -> 1.04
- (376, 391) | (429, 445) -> 1.10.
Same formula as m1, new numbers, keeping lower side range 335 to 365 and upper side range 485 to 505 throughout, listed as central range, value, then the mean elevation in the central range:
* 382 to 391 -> 0.04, 5.82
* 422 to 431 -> -0.08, 6.35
